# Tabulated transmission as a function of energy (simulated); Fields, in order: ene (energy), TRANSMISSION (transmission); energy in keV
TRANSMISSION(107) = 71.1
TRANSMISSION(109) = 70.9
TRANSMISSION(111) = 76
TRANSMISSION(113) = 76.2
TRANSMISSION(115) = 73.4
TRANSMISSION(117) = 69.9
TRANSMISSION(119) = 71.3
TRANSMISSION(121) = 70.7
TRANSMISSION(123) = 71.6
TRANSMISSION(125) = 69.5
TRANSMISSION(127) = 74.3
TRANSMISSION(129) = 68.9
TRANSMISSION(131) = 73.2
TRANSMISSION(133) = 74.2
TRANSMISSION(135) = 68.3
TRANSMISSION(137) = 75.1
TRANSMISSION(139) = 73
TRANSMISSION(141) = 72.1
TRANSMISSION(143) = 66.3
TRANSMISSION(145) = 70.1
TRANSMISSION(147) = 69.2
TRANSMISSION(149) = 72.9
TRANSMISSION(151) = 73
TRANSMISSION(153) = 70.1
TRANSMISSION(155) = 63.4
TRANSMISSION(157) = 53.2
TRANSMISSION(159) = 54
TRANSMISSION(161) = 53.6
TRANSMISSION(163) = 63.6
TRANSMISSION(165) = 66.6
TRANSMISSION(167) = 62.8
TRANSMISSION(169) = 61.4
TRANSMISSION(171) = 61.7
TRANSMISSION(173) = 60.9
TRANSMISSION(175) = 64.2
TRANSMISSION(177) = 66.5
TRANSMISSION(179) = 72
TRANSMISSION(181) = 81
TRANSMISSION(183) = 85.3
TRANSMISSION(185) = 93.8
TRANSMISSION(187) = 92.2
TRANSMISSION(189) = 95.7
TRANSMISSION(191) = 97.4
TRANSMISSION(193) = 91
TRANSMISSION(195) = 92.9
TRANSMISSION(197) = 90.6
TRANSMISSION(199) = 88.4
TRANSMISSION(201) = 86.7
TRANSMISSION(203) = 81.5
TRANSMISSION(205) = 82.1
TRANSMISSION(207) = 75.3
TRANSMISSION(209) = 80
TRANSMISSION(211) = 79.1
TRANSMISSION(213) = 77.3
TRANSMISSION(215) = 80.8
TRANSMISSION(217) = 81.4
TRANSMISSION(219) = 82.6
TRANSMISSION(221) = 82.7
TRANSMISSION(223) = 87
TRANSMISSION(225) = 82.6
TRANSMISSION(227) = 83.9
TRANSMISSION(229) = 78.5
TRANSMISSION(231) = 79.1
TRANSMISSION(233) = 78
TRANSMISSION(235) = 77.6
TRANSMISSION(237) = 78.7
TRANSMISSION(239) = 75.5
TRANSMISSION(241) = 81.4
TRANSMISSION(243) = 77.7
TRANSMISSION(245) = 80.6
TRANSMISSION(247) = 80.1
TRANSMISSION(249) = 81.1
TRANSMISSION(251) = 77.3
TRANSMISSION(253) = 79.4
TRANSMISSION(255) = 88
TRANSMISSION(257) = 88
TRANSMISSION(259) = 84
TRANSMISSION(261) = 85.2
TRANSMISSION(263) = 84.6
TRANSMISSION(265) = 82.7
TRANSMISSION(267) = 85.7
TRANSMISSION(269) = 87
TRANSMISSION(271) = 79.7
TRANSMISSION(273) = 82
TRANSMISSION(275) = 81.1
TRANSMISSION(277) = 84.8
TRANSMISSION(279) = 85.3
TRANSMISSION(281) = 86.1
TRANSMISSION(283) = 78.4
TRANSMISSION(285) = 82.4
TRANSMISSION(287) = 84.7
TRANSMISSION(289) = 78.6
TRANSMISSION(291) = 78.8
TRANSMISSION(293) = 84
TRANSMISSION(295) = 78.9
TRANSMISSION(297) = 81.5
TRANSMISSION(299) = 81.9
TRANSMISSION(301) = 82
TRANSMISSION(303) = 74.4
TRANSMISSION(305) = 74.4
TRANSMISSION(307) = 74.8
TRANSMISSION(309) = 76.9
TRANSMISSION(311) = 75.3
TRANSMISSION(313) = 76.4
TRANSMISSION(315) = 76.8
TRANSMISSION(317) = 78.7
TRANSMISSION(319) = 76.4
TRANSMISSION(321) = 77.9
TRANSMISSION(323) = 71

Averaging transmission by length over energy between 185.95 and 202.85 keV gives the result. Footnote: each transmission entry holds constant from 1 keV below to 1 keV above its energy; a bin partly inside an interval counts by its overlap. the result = 91.3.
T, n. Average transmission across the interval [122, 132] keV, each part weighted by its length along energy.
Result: 71.5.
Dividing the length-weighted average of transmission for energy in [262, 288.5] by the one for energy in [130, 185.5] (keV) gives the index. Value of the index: 1.22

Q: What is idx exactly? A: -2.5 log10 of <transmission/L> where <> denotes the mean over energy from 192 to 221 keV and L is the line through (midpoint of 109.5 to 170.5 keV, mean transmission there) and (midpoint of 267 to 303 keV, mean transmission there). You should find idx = -0.12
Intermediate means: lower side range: 68.6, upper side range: 82.1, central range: 83.5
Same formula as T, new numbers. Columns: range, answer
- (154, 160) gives 56.9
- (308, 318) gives 76.8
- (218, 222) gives 82.7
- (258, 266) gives 84.1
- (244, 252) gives 79.8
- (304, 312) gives 75.3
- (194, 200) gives 90.6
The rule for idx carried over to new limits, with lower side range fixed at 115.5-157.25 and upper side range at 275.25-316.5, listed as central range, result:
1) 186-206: -0.21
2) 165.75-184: 0.07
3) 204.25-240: -0.07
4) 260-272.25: -0.08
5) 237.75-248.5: -0.03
